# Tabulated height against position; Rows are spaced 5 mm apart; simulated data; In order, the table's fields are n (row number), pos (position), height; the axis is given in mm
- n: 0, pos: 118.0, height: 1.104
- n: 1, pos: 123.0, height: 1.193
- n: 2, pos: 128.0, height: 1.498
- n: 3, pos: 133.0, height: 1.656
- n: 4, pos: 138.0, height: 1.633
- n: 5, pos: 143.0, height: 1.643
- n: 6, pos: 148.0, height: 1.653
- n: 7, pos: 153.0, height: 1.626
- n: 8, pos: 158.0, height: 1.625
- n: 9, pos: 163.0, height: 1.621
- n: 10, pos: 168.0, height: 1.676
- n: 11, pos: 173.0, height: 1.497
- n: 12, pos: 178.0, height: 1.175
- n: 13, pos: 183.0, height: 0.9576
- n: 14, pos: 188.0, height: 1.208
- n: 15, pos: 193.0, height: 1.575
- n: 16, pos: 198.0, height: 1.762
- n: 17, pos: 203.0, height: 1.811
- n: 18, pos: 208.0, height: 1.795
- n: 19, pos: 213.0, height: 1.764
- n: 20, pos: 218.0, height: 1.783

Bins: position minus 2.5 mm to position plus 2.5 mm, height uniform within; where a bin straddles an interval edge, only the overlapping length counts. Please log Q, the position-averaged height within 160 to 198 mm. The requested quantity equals 1.41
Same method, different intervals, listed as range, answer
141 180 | 1.57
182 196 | 1.3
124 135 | 1.52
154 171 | 1.64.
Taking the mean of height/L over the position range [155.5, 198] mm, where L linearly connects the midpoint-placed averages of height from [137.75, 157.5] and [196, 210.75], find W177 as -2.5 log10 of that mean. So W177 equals 0.19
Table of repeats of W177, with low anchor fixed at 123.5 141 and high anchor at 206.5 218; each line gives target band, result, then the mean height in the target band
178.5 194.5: 0.37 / 1.22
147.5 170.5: -0.01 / 1.64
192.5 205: 0.00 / 1.73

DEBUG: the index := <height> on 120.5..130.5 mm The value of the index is 1.35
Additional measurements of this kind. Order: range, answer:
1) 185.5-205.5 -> 1.59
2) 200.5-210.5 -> 1.8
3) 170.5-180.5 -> 1.34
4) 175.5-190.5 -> 1.11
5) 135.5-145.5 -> 1.64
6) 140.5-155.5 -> 1.64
